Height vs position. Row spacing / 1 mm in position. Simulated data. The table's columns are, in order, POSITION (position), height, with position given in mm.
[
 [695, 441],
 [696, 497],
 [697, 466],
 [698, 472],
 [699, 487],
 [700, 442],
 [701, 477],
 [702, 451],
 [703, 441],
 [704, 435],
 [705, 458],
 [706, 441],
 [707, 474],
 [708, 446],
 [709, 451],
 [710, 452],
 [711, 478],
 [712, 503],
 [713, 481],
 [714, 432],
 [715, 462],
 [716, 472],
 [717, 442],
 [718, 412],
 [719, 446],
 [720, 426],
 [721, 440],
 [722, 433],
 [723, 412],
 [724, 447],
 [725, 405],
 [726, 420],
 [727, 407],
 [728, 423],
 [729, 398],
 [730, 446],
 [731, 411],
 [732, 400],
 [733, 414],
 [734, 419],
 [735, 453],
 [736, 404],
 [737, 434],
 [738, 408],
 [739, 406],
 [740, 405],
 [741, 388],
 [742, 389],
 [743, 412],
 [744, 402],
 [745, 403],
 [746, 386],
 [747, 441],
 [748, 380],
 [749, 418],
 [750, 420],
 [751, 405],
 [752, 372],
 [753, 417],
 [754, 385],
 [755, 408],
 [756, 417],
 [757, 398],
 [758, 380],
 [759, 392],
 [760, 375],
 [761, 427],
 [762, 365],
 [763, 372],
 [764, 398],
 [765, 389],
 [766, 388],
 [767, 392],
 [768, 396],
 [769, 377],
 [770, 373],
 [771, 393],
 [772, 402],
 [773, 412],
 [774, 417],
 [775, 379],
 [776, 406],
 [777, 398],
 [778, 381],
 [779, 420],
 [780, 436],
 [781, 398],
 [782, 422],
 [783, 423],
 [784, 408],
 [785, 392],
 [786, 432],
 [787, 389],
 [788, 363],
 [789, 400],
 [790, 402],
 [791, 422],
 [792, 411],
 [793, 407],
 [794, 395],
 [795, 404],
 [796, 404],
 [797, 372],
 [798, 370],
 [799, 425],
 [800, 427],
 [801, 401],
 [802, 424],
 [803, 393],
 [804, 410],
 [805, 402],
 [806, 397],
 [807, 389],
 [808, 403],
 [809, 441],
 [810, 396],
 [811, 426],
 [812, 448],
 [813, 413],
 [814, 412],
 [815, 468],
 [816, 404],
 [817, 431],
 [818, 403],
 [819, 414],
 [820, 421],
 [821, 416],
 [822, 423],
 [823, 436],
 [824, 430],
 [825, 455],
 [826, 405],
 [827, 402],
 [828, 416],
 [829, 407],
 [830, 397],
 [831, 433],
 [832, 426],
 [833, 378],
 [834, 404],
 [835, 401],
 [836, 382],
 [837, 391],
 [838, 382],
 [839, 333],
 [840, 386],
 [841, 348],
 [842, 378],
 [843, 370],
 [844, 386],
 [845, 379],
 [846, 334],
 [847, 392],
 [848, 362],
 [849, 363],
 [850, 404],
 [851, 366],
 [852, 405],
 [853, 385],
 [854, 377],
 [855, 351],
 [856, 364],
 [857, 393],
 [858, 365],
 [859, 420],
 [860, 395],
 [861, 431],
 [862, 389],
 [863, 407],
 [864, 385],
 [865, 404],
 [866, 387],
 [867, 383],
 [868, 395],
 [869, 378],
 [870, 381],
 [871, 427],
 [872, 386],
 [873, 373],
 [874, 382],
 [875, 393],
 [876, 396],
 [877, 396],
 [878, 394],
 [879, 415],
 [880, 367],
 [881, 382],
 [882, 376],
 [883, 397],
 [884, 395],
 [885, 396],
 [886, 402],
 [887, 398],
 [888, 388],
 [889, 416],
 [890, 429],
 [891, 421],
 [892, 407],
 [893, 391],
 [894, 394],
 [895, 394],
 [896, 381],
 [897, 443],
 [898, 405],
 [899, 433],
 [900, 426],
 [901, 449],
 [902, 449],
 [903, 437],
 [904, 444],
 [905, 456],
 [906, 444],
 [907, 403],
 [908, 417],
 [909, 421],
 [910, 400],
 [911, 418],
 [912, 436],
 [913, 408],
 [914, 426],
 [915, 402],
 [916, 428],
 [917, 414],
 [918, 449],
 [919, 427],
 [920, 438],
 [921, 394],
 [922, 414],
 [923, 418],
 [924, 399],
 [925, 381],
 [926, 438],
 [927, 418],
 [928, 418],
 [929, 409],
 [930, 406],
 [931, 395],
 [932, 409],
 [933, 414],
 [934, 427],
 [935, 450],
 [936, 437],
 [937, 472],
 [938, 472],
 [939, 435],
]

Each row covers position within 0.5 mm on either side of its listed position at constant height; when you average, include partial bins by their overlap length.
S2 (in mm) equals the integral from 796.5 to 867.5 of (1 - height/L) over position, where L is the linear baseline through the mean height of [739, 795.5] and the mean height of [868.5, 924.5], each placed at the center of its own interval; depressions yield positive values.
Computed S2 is 1.0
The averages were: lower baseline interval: 400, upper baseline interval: 410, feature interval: 399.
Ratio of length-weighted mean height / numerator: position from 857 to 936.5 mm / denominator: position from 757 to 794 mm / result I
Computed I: 1.0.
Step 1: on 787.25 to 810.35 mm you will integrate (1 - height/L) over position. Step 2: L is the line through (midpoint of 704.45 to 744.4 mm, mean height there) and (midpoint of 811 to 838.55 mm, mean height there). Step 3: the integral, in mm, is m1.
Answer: 0.9 mm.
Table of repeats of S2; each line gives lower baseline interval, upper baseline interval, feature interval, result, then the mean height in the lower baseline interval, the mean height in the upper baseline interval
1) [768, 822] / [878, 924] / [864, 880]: 0.8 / 407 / 414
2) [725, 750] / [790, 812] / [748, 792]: 1.1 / 411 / 407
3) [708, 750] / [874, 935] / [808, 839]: 0.4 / 426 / 412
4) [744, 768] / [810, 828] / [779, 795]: 0.1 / 397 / 423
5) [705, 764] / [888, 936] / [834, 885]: 4.2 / 420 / 419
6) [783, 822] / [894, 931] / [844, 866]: 1.6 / 409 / 420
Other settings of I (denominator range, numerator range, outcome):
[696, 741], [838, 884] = 0.87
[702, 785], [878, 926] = 0.99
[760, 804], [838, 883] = 0.96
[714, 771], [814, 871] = 0.97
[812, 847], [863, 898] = 0.98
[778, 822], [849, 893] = 0.96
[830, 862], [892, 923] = 1.10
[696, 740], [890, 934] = 0.95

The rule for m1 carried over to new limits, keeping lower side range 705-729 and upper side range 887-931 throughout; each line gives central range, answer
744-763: 1.7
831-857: 2.9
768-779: 1.0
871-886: 1.1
